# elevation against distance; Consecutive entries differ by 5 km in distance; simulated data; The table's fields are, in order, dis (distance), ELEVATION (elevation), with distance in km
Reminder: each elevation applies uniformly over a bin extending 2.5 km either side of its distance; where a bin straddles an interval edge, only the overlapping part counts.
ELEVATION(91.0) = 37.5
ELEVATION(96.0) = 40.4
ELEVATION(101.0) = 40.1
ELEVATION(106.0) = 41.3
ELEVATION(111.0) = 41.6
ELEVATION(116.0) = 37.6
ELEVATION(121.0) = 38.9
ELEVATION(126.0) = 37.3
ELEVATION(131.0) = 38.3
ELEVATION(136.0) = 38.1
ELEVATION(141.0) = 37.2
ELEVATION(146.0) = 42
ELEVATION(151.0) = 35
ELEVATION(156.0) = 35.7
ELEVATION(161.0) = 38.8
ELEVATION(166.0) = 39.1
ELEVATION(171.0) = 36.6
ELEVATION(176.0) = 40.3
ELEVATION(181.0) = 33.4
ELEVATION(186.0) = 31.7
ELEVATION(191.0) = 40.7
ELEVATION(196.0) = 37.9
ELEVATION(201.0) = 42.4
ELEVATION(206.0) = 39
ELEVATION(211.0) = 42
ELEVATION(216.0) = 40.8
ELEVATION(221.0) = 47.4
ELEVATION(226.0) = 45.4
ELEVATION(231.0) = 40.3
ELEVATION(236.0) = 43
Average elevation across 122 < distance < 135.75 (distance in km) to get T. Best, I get 38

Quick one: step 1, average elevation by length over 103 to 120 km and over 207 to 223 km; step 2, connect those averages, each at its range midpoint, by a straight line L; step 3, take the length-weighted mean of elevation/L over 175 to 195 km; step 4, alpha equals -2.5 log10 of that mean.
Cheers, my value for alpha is 0.16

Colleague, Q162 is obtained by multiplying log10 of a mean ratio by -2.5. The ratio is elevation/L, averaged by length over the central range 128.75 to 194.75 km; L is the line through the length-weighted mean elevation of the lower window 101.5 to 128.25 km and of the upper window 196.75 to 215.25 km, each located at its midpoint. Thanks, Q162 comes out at 0.07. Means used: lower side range 39.4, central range 37.5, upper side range 40.8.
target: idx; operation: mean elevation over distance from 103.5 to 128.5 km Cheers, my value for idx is 39.3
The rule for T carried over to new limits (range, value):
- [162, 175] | 38.2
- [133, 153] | 38.2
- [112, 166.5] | 38.1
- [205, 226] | 42.9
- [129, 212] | 38.1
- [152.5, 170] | 37.6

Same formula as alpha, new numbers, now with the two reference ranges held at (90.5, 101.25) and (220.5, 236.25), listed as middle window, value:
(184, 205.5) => 0.115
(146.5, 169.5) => 0.109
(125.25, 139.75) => 0.077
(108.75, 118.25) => 0.013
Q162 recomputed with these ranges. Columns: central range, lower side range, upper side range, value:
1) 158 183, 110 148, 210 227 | 0.095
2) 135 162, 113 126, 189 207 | 0.033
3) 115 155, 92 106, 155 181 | 0.026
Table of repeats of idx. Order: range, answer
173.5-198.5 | 36.8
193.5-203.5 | 40.1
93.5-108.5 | 40.6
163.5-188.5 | 36.2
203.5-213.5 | 40.5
